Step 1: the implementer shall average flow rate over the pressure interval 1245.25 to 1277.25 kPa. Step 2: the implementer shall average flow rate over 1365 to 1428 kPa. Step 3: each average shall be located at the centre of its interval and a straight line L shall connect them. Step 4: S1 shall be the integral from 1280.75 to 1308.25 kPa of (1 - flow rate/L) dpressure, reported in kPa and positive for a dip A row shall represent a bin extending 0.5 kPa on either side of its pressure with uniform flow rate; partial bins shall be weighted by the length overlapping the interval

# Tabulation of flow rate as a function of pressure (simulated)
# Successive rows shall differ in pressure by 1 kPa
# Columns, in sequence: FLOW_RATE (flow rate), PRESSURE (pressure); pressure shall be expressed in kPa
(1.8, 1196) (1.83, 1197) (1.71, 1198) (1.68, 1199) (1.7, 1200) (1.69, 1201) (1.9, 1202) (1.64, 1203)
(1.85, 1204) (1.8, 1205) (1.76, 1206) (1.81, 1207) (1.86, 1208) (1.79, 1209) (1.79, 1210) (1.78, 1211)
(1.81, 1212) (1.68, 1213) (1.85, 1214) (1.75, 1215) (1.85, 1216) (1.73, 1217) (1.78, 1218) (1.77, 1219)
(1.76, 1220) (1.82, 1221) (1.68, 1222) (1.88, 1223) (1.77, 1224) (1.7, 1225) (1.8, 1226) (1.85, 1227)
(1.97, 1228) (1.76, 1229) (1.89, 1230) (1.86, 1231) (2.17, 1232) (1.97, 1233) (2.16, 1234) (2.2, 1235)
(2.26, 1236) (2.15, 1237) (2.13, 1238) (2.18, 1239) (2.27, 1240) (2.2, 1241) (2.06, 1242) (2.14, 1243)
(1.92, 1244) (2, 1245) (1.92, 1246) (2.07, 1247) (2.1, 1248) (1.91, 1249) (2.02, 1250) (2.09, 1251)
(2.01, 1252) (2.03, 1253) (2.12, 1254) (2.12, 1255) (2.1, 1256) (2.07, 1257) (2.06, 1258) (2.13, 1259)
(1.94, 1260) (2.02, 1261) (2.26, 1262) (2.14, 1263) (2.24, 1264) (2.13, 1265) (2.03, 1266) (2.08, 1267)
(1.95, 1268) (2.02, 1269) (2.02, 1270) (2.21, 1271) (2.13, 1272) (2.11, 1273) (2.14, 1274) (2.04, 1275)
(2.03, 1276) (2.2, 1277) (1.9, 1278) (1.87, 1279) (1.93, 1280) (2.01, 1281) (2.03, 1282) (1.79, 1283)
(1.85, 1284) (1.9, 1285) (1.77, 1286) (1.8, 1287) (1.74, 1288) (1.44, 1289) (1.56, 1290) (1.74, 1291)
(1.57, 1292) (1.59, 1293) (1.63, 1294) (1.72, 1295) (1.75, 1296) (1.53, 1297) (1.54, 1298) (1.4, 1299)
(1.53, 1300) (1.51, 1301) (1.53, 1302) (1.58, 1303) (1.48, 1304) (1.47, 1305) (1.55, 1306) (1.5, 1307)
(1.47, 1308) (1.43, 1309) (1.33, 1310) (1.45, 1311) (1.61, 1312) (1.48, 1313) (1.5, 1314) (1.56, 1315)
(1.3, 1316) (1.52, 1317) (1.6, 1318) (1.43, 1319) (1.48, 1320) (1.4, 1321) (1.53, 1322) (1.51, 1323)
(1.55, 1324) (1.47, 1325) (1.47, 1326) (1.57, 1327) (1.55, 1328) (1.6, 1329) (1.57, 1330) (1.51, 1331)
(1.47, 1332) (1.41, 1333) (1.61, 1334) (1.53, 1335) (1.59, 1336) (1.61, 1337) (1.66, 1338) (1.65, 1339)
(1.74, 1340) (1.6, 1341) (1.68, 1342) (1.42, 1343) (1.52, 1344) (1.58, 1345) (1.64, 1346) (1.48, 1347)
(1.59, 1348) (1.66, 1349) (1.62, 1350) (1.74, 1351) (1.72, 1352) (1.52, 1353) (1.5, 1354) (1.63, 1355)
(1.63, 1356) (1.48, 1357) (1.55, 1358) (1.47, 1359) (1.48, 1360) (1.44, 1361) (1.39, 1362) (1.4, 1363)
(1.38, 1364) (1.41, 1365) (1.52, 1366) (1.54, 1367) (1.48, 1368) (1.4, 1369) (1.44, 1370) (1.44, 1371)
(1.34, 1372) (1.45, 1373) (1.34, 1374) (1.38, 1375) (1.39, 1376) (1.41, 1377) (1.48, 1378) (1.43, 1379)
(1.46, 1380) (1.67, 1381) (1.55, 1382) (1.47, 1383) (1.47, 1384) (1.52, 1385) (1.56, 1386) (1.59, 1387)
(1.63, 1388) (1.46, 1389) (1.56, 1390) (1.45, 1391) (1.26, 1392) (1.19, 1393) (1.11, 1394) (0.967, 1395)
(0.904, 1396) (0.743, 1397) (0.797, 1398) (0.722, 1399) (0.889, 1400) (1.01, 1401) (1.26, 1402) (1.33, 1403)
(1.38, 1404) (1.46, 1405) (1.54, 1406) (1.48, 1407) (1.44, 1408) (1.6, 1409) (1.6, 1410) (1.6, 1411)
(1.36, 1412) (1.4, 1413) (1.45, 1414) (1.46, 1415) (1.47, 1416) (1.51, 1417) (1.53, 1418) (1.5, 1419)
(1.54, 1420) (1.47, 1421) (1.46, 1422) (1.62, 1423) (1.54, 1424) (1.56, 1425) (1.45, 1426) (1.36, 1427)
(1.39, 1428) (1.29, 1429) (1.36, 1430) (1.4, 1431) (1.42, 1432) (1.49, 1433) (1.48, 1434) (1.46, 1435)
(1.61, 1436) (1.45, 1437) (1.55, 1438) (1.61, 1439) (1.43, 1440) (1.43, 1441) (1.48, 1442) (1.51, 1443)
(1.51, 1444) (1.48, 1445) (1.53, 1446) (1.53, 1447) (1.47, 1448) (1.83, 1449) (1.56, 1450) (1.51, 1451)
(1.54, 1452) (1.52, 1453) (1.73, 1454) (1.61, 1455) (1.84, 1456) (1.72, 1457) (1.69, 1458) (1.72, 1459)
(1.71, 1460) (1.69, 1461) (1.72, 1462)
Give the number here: 3.9 kPa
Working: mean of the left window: 2.07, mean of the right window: 1.39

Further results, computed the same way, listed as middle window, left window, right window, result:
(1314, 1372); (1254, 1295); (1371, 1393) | 3.91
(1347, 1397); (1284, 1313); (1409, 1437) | 2.20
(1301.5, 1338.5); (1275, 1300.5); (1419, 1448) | 4.05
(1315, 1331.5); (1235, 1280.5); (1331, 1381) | 1.92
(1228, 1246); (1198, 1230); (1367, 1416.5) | -3.56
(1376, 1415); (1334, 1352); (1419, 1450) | 4.87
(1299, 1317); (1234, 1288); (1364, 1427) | 3.32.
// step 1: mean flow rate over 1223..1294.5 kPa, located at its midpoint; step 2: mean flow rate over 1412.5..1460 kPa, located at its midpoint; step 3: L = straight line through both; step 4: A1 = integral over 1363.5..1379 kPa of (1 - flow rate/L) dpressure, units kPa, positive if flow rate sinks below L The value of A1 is 2.43 kPa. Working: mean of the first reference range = 1.98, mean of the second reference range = 1.52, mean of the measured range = 1.43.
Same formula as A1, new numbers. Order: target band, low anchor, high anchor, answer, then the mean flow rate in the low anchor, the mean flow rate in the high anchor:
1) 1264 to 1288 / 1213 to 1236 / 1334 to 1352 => -3.3 kPa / 1.87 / 1.61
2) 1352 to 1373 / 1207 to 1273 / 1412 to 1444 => 2.2 kPa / 1.98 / 1.47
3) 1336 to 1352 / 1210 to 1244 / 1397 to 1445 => 0.0 kPa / 1.93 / 1.41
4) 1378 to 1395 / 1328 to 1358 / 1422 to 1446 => 0.9 kPa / 1.58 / 1.47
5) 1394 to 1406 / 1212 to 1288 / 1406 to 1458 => 4.0 kPa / 1.99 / 1.51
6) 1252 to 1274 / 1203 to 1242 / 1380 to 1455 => -3.6 kPa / 1.9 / 1.43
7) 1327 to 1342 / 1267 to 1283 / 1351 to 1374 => 0.7 kPa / 2.03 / 1.48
